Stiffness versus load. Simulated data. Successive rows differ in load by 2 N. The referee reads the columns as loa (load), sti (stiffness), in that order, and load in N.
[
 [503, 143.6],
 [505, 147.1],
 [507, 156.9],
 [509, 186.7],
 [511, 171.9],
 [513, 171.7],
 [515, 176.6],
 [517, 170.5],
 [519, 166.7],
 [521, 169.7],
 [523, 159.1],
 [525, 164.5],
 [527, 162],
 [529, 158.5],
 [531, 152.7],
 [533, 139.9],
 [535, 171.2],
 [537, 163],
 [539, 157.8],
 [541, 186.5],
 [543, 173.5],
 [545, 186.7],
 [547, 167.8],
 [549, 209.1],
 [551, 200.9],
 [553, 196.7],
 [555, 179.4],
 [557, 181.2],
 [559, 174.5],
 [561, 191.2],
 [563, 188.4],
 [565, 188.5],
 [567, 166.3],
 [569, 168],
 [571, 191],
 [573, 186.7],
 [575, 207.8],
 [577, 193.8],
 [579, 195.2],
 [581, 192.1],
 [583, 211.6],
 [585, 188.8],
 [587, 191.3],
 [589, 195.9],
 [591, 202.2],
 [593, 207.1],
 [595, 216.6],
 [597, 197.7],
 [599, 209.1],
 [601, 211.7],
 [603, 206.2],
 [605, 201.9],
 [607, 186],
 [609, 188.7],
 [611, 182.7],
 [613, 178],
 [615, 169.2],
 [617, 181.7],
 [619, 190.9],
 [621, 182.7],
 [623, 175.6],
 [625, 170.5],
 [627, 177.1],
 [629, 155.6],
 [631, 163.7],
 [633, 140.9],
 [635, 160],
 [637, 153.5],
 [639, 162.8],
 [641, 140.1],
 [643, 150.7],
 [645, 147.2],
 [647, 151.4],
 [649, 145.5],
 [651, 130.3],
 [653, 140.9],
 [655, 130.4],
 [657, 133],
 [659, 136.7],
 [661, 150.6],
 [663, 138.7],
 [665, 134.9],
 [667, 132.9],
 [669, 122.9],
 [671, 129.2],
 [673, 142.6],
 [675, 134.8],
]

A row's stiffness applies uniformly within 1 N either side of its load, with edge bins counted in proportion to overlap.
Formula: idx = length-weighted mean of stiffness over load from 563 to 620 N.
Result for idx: 193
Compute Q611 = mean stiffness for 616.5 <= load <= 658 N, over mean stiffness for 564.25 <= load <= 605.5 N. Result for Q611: 0.8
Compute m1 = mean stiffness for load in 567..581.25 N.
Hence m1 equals 189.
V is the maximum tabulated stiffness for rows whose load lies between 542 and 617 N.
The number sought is 216.6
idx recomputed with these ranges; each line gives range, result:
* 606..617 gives 181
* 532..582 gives 182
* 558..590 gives 189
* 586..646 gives 180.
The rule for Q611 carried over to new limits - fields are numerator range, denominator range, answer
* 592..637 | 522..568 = 1.05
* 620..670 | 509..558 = 0.86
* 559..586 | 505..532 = 1.14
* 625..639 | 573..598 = 0.80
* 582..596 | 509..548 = 1.21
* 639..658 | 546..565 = 0.76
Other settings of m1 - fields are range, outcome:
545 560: 187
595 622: 192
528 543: 162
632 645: 151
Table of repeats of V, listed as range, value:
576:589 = 211.6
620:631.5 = 182.7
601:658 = 211.7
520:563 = 209.1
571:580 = 207.8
